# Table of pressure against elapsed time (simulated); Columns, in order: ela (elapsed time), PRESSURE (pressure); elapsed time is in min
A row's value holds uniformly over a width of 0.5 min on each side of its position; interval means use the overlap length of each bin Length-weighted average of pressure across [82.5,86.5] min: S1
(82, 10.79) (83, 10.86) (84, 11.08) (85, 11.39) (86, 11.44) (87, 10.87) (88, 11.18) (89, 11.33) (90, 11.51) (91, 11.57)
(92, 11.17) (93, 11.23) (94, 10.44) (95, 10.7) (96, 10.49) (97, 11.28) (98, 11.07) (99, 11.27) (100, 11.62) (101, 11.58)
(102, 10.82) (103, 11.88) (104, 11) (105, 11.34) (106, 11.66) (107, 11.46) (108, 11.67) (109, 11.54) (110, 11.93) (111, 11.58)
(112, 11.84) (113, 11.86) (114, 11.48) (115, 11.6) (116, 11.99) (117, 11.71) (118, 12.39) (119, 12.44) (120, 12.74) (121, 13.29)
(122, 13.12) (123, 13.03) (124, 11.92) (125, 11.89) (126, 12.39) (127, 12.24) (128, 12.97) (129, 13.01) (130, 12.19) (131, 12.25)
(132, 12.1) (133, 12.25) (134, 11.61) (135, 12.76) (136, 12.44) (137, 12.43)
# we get 11.2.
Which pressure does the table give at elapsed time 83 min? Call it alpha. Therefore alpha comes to 10.86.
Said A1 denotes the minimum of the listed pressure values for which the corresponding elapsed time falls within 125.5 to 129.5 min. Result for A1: 12.24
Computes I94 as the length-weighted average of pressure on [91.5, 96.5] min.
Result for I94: 10.8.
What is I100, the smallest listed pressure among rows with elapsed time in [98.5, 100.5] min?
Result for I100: 11.27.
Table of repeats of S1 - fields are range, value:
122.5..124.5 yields 12.5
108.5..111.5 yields 11.7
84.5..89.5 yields 11.2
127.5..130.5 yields 12.7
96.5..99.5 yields 11.2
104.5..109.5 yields 11.5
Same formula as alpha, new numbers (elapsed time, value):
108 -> 11.67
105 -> 11.34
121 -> 13.29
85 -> 11.39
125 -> 11.89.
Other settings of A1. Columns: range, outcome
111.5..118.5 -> 11.48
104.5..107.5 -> 11.34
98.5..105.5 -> 10.82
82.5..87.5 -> 10.86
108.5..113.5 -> 11.54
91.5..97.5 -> 10.44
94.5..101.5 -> 10.49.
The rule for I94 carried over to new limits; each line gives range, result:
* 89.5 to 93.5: 11.4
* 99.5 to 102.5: 11.3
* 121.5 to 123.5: 13.1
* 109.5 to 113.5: 11.8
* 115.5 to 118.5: 12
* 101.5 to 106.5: 11.3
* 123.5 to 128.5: 12.3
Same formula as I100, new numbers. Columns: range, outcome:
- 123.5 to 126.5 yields 11.89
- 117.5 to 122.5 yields 12.39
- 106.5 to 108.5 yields 11.46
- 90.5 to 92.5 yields 11.17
